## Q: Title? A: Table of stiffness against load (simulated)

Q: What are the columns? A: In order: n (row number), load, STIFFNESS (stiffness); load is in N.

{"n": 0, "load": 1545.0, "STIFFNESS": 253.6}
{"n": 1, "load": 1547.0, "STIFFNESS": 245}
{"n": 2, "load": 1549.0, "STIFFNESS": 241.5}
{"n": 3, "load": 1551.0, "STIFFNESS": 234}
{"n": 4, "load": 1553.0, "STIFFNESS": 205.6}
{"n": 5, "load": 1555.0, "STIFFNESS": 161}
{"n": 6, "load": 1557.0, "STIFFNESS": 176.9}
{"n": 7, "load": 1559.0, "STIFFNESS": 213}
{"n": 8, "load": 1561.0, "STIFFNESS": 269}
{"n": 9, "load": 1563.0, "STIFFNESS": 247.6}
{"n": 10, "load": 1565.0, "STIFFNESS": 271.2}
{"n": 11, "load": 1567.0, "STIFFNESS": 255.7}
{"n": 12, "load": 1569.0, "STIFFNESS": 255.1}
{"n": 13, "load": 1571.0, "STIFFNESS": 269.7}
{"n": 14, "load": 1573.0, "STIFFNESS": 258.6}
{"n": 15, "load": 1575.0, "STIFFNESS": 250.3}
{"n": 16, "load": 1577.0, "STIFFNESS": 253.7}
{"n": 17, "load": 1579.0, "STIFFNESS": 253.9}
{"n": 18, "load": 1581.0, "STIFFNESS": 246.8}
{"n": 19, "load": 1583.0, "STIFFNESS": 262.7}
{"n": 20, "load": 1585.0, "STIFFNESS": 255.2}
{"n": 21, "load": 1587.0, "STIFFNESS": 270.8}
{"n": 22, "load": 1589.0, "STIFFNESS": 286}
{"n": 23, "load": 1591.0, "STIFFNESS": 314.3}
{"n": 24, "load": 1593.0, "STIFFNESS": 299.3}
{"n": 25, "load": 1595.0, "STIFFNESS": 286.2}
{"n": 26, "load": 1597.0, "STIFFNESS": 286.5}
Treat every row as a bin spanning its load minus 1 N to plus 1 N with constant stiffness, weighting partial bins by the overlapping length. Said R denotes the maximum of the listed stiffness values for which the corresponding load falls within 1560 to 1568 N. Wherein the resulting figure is 271.2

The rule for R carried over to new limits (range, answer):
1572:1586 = 262.7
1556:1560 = 213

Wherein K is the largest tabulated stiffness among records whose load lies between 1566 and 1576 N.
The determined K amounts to 269.7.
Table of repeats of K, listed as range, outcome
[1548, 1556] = 241.5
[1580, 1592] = 314.3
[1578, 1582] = 253.9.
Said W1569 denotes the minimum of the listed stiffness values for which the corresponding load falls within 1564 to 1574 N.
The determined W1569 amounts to 255.1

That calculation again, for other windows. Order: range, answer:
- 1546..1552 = 234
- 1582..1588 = 255.2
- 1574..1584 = 246.8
